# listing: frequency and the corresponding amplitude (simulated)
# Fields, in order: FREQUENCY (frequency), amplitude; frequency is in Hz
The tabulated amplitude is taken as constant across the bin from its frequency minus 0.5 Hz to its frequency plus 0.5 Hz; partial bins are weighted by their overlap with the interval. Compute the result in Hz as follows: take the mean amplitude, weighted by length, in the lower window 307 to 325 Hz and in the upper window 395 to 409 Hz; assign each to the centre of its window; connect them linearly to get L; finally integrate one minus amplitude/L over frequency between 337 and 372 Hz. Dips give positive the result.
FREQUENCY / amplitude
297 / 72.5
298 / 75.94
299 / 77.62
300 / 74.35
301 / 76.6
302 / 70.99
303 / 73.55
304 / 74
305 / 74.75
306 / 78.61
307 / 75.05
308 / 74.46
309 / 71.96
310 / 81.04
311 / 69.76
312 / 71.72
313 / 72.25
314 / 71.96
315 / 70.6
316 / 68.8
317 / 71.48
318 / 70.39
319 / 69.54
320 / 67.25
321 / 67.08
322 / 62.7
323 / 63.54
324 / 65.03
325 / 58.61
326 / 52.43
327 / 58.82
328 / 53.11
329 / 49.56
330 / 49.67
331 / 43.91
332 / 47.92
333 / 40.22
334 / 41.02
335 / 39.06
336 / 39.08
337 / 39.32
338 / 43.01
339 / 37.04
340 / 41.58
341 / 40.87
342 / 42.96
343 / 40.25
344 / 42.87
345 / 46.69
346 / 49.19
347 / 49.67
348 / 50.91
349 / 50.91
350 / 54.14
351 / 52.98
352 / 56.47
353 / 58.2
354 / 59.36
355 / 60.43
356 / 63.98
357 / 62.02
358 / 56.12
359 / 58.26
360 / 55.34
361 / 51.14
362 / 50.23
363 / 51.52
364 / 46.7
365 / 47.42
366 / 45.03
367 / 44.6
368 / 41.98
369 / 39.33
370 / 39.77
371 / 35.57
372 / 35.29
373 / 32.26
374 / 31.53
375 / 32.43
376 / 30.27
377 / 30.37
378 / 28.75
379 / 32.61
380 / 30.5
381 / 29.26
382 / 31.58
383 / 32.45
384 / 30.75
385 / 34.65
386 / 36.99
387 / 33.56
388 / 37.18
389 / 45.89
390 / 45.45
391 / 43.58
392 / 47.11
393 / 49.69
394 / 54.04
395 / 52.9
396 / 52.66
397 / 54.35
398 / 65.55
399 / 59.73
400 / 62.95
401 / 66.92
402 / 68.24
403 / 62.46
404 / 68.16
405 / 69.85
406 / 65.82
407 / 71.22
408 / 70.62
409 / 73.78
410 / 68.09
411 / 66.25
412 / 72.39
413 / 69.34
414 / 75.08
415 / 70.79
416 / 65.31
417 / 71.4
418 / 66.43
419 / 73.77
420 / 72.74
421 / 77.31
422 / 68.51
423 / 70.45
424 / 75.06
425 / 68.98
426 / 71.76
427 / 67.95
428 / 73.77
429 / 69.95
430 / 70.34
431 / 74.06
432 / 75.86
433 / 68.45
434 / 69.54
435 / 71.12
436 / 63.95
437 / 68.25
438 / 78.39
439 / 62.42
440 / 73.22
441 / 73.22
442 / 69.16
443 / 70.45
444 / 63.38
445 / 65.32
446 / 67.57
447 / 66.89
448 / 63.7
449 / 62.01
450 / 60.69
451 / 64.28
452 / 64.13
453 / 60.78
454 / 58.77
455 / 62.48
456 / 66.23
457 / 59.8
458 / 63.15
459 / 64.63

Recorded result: 9.7 Hz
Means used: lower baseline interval 69.8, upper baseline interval 64.4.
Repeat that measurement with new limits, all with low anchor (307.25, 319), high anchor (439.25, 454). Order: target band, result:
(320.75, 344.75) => 7.8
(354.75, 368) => 3.3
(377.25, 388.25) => 5.8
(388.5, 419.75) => 2.2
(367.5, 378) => 5.3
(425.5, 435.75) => -0.7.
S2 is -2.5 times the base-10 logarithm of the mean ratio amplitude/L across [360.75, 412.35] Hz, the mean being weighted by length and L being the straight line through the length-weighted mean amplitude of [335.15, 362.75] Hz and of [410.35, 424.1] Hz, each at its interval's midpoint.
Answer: 0.28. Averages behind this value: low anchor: 50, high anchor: 70.9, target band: 48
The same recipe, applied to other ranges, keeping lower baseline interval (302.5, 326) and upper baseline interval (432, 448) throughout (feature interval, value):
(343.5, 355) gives 0.31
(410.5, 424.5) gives -0.03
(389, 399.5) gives 0.31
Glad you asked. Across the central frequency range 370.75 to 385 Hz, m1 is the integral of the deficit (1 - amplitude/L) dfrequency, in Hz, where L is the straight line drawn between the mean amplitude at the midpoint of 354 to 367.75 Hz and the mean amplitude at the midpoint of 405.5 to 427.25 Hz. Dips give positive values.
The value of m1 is 6.5 Hz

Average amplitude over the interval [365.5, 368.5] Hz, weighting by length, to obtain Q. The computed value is 43.9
